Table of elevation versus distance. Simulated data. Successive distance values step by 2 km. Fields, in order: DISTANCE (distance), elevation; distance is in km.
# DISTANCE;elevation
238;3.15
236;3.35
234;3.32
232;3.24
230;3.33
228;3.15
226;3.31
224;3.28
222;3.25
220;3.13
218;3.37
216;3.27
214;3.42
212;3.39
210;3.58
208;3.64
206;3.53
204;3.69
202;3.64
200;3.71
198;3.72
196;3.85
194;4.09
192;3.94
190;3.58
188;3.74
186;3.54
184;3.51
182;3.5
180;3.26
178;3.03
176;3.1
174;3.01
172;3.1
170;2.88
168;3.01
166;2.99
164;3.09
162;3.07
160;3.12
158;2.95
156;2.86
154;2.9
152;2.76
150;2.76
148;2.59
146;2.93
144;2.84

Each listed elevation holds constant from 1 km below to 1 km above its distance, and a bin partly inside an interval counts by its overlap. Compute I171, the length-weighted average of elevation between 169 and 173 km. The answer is 2.99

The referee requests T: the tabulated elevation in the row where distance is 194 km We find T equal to 4.09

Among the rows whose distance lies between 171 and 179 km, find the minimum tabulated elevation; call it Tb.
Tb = 3.01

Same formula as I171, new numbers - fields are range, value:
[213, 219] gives 3.35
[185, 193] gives 3.7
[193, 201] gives 3.84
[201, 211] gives 3.62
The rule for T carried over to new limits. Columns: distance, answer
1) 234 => 3.32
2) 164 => 3.09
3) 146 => 2.93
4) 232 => 3.24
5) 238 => 3.15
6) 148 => 2.59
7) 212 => 3.39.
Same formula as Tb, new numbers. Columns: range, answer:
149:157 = 2.76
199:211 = 3.53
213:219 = 3.27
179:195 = 3.26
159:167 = 2.99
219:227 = 3.13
